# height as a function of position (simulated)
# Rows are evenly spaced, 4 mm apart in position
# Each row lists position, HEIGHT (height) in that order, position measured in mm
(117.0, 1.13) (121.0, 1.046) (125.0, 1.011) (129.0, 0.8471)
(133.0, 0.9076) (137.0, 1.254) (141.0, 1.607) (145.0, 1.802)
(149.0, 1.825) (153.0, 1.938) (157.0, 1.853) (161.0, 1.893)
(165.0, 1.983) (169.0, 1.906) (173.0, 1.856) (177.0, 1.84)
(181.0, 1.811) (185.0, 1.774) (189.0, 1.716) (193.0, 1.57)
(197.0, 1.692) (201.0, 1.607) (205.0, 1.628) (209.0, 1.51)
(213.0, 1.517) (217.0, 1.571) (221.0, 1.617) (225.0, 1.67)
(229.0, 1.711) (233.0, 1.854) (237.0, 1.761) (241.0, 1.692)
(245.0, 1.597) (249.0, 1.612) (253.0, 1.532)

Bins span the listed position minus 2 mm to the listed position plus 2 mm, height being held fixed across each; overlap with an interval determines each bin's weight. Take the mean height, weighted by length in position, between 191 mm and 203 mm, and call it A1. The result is 1.62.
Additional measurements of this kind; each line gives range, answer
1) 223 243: 1.74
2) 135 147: 1.55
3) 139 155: 1.79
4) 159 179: 1.9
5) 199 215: 1.57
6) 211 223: 1.57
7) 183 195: 1.69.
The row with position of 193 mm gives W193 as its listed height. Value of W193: 1.57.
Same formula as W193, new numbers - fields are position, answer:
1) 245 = 1.597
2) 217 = 1.571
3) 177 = 1.84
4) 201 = 1.607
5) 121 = 1.046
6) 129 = 0.8471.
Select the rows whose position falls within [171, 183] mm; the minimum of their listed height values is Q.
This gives 1.811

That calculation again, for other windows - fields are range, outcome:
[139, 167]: 1.607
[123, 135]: 0.8471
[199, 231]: 1.51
